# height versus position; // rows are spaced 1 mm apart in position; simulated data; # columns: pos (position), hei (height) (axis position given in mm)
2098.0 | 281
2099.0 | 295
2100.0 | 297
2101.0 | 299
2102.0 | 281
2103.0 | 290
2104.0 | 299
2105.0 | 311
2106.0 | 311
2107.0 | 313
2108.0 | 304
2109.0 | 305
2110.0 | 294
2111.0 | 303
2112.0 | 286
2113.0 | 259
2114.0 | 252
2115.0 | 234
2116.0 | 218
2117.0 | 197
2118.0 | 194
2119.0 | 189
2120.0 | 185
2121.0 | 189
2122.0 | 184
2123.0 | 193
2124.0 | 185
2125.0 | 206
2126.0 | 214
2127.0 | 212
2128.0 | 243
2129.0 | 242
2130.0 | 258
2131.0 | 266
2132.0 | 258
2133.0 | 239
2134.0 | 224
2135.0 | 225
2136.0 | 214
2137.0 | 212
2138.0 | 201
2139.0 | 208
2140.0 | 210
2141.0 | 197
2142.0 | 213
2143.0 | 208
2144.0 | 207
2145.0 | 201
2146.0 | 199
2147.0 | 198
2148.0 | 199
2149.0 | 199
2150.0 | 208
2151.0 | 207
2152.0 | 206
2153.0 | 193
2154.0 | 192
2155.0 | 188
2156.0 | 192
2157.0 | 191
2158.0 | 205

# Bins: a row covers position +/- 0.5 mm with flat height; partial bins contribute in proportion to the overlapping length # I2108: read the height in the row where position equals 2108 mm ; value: 304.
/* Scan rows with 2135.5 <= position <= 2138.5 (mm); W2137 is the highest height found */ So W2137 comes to 214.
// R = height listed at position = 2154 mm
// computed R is 192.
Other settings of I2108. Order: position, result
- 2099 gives 295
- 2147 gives 198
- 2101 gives 299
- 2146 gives 199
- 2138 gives 201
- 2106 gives 311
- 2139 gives 208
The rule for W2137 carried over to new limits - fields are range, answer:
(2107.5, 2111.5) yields 305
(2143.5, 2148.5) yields 207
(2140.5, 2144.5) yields 213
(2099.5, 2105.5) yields 311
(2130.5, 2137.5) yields 266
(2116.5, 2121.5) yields 197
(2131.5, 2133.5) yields 258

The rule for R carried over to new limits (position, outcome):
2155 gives 188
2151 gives 207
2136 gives 214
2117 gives 197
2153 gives 193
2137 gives 212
